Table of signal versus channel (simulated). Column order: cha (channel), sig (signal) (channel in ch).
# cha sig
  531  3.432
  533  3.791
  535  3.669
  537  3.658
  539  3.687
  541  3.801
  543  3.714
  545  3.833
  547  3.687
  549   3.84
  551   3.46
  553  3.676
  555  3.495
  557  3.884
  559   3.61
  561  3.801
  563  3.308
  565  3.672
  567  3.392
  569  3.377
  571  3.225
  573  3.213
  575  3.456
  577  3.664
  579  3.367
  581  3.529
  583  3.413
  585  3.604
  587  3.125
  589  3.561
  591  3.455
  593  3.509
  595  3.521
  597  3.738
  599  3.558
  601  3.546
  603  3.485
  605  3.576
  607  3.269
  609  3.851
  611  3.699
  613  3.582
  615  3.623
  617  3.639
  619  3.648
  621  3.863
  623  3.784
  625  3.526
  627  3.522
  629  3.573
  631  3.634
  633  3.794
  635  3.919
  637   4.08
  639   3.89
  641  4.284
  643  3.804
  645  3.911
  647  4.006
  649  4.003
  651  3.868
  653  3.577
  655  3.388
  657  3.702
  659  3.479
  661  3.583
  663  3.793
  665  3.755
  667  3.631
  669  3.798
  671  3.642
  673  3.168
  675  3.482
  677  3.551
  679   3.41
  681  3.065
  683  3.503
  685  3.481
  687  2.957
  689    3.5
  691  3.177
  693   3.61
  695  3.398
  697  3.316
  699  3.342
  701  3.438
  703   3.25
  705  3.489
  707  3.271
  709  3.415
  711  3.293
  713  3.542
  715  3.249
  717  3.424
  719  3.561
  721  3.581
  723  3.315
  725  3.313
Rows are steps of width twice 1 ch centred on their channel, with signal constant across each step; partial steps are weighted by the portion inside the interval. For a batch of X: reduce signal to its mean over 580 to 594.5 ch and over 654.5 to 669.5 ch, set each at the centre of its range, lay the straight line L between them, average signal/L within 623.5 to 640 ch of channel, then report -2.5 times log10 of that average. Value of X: -0.05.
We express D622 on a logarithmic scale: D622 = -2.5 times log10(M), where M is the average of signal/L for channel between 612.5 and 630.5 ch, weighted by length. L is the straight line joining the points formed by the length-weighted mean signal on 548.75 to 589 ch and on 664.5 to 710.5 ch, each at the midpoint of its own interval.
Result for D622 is -0.05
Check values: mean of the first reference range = 3.5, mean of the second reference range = 3.41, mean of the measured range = 3.64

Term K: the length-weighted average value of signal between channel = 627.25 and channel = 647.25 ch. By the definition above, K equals 3.87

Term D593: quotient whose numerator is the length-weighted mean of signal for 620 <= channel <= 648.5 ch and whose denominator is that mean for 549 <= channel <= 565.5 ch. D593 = 1.06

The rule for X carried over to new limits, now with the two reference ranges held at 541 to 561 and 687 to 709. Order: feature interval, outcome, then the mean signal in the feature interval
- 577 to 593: 0.051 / 3.46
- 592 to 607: 0.014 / 3.54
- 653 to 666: -0.050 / 3.61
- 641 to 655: -0.113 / 3.86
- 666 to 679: -0.036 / 3.53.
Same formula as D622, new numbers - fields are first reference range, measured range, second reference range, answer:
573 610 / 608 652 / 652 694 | -0.089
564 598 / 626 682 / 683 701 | -0.090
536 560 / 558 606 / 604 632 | 0.053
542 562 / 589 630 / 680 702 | -0.014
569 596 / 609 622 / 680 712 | -0.087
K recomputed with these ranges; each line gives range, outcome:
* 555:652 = 3.63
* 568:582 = 3.4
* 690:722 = 3.4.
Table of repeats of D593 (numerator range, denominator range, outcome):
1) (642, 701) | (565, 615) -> 1.01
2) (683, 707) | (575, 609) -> 0.96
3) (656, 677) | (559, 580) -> 1.04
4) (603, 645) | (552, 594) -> 1.07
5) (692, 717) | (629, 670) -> 0.89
